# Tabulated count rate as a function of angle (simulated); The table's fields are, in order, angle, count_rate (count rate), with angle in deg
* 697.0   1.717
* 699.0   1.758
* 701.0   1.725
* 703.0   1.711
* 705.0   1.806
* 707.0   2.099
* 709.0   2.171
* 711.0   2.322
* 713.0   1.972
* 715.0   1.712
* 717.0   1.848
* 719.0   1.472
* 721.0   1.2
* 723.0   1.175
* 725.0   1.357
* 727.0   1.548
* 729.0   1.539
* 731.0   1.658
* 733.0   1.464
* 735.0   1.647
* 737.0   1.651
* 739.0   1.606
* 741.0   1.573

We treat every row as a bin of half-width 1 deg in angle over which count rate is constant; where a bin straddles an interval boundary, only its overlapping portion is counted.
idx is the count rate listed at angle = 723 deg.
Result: 1.175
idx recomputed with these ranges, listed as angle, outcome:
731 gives 1.658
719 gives 1.472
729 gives 1.539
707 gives 2.099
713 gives 1.972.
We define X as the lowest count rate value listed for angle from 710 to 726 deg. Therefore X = 1.175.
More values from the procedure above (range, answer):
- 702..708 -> 1.711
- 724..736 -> 1.357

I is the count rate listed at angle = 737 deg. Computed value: 1.651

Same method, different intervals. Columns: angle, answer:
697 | 1.717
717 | 1.848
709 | 2.171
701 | 1.725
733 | 1.464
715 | 1.712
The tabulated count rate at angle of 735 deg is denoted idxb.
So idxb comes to 1.647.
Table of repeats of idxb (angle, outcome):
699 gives 1.758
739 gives 1.606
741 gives 1.573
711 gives 2.322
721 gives 1.2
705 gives 1.806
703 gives 1.711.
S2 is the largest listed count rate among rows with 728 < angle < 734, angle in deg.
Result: 1.658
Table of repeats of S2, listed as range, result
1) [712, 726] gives 1.972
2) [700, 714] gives 2.322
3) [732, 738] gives 1.651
